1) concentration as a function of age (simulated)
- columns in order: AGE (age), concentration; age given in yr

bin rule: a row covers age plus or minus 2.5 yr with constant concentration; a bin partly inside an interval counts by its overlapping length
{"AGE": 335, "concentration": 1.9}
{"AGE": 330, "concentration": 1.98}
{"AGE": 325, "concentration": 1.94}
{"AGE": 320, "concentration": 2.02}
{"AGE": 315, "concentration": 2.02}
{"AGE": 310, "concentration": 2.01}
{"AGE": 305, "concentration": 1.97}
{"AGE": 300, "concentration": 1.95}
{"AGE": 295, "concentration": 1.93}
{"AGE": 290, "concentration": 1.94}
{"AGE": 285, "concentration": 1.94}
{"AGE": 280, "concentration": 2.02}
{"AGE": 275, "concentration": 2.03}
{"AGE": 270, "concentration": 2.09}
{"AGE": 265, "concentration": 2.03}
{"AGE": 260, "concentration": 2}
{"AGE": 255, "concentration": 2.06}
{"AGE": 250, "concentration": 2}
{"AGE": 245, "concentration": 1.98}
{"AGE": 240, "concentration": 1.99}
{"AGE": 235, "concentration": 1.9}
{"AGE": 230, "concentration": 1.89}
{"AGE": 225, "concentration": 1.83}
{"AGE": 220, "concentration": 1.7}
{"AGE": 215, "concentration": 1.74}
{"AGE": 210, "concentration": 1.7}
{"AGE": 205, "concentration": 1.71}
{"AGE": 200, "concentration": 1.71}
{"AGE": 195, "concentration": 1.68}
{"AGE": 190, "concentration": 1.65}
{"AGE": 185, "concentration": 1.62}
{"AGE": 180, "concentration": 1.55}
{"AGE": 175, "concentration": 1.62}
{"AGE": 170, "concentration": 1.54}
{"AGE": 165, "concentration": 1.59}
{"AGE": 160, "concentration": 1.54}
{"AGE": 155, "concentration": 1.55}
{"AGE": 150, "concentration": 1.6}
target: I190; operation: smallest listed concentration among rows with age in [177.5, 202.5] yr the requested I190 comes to 1.55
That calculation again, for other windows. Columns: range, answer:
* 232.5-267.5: 1.9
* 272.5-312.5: 1.93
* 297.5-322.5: 1.95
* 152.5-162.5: 1.54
